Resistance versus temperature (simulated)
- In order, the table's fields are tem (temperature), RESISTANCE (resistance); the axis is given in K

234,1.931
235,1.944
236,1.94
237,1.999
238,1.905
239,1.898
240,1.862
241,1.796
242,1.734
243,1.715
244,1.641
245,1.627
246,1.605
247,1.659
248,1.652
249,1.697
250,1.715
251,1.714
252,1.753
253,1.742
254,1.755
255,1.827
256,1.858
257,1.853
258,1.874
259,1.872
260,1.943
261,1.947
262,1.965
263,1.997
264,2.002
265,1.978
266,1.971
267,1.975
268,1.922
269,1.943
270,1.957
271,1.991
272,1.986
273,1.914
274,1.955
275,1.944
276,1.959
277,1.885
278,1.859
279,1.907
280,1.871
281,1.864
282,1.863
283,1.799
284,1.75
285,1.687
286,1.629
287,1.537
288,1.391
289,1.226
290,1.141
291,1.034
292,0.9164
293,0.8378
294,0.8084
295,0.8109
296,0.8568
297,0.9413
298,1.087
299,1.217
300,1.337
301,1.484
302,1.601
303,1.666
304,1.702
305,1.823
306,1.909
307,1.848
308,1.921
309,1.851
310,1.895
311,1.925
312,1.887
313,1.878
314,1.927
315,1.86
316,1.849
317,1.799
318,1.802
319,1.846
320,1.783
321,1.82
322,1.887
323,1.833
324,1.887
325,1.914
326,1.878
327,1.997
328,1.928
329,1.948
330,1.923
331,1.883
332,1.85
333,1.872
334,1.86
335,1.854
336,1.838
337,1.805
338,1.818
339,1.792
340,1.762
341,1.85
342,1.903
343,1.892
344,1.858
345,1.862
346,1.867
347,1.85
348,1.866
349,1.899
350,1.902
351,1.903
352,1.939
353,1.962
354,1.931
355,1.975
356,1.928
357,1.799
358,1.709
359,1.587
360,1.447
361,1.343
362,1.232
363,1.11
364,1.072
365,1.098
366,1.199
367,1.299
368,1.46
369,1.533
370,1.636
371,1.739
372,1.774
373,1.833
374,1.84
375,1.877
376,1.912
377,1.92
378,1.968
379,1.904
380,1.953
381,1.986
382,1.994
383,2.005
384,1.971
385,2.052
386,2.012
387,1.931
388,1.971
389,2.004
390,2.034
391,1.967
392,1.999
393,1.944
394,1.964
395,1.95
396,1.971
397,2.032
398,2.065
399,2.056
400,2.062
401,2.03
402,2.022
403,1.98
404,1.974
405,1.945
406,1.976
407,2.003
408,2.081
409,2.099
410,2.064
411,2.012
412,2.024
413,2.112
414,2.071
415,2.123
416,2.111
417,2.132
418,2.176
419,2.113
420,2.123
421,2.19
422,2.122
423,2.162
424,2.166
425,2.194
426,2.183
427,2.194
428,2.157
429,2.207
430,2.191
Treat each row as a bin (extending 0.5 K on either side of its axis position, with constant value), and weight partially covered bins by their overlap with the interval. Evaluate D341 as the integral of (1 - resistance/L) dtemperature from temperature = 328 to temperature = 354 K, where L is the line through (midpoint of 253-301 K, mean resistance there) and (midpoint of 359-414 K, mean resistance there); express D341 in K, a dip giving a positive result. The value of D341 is -1.6 K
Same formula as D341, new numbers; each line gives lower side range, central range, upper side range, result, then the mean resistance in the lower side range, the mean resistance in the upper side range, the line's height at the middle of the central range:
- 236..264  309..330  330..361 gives -0.6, 1.81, 1.84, 1.83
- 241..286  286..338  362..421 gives 6.3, 1.84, 1.9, 1.86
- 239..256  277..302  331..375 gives 4.9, 1.73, 1.71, 1.72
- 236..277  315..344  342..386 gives -1.3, 1.85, 1.75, 1.78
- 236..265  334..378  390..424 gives 5.7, 1.81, 2.05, 1.97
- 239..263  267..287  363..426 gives -0.7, 1.78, 1.93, 1.81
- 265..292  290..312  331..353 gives 4.8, 1.76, 1.86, 1.79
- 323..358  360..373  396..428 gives 3.7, 1.88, 2.08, 1.95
